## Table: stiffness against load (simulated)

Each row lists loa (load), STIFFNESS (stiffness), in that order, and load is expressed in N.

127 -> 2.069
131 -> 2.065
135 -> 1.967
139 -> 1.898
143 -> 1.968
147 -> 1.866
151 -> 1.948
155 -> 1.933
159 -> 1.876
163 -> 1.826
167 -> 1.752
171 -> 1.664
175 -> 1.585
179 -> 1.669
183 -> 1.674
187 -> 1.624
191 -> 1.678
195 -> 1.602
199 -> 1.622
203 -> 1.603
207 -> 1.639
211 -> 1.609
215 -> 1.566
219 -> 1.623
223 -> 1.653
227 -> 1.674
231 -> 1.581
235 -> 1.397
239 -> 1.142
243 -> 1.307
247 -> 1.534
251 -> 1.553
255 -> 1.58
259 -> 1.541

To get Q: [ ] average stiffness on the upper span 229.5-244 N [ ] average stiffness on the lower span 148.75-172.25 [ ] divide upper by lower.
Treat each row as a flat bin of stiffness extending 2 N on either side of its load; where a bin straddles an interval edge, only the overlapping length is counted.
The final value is 0.74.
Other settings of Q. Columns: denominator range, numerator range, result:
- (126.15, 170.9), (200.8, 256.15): 0.80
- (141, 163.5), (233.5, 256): 0.74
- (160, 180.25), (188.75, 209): 0.95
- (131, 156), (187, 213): 0.84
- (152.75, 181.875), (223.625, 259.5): 0.84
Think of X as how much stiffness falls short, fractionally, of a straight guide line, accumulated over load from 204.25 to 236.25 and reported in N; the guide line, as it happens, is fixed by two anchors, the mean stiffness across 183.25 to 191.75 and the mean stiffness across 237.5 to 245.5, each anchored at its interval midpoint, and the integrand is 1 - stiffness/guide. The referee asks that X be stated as -4.37 N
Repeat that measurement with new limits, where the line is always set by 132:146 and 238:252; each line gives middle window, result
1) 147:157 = -0.24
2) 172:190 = 0.87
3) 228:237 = -0.33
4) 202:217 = -0.26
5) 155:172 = 0.14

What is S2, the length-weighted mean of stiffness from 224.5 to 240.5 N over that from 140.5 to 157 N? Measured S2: 0.76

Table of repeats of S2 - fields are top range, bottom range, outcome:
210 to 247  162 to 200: 0.90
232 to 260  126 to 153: 0.73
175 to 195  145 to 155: 0.86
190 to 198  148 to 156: 0.85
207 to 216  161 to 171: 0.91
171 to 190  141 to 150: 0.86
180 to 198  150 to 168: 0.88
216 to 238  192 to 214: 0.97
